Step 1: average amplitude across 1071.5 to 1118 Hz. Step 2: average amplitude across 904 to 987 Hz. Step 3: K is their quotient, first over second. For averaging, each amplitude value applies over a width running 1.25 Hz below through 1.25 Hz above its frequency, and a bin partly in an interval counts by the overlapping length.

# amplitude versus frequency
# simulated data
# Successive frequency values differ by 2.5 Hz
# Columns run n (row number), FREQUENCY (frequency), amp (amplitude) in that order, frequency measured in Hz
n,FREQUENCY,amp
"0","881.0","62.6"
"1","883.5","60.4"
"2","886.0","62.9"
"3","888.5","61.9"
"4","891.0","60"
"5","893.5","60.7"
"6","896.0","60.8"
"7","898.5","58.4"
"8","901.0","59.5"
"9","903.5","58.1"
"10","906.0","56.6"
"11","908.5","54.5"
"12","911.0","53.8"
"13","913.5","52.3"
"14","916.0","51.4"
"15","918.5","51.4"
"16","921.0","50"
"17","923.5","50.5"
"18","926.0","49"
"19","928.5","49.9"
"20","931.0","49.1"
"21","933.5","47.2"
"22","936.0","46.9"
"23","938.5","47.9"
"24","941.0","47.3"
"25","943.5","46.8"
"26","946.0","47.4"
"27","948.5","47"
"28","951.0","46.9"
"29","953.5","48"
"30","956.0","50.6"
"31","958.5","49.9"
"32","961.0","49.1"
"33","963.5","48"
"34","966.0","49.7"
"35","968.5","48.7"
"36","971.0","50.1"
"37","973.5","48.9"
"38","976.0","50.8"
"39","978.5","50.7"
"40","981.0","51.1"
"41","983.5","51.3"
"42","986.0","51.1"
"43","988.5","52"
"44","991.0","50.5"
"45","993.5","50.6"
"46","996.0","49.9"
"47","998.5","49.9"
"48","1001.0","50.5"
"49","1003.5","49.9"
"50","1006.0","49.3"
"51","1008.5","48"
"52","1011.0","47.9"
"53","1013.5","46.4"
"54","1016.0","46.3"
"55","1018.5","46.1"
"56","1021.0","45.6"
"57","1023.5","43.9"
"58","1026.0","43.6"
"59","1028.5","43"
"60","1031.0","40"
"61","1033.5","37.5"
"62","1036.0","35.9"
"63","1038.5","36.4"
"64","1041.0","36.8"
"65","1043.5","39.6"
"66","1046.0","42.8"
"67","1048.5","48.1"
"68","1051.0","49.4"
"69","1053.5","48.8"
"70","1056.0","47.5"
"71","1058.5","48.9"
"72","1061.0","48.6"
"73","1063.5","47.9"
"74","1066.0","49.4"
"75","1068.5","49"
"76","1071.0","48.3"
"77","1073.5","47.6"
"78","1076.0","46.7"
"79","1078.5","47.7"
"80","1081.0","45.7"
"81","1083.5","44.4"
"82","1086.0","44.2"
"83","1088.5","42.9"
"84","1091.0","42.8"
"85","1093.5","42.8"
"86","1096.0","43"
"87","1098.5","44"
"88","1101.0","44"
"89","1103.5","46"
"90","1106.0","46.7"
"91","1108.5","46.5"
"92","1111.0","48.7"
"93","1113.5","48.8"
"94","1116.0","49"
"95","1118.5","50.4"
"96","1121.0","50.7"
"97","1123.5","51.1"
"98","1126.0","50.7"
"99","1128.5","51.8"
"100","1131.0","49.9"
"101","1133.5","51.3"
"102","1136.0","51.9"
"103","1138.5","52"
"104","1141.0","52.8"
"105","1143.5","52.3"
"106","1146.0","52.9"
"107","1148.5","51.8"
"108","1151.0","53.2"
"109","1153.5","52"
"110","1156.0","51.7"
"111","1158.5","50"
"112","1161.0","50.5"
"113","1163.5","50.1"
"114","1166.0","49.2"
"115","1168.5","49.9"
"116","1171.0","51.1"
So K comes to 0.9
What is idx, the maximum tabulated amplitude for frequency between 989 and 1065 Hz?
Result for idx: 50.6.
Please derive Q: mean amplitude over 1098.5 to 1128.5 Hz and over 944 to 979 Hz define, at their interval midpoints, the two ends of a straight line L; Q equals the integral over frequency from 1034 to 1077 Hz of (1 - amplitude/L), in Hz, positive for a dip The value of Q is 2.9 Hz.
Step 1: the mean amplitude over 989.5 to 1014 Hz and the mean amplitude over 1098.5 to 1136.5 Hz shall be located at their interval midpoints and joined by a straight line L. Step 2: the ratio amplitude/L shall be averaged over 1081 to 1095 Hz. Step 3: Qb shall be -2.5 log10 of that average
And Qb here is 0.13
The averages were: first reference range 49.4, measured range 43.6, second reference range 48.9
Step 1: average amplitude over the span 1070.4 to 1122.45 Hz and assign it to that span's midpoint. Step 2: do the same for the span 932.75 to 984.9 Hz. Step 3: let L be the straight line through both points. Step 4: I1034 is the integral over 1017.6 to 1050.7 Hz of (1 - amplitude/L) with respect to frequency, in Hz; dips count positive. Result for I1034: 4.0 Hz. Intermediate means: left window 48.8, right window 46.2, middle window 41.7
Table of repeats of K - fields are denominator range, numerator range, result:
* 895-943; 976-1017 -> 0.95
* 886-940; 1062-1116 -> 0.85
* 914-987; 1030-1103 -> 0.90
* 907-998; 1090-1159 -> 0.99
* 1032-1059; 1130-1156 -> 1.22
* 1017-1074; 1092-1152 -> 1.11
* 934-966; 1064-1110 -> 0.95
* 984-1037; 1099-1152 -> 1.07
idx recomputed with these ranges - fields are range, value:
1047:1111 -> 49.4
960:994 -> 52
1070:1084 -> 48.3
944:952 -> 47.4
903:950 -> 58.1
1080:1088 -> 45.7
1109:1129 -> 51.8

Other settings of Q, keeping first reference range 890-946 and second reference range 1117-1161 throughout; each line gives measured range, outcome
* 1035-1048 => 3.3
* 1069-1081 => 1.0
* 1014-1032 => 2.7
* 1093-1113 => 2.4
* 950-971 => 1.4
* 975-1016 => 1.9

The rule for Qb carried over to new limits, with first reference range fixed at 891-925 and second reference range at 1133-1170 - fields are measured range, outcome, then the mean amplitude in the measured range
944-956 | 0.15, 47.6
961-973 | 0.11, 49.1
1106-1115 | 0.09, 47.8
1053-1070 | 0.09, 48.6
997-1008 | 0.09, 49.8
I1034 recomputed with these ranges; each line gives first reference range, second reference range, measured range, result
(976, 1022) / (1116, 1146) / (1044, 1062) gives 1.00 Hz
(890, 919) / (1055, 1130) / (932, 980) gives 4.83 Hz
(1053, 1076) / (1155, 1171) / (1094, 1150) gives 0.20 Hz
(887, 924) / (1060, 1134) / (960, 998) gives 1.86 Hz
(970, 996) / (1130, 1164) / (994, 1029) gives 2.42 Hz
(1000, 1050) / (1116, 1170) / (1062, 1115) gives 1.89 Hz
